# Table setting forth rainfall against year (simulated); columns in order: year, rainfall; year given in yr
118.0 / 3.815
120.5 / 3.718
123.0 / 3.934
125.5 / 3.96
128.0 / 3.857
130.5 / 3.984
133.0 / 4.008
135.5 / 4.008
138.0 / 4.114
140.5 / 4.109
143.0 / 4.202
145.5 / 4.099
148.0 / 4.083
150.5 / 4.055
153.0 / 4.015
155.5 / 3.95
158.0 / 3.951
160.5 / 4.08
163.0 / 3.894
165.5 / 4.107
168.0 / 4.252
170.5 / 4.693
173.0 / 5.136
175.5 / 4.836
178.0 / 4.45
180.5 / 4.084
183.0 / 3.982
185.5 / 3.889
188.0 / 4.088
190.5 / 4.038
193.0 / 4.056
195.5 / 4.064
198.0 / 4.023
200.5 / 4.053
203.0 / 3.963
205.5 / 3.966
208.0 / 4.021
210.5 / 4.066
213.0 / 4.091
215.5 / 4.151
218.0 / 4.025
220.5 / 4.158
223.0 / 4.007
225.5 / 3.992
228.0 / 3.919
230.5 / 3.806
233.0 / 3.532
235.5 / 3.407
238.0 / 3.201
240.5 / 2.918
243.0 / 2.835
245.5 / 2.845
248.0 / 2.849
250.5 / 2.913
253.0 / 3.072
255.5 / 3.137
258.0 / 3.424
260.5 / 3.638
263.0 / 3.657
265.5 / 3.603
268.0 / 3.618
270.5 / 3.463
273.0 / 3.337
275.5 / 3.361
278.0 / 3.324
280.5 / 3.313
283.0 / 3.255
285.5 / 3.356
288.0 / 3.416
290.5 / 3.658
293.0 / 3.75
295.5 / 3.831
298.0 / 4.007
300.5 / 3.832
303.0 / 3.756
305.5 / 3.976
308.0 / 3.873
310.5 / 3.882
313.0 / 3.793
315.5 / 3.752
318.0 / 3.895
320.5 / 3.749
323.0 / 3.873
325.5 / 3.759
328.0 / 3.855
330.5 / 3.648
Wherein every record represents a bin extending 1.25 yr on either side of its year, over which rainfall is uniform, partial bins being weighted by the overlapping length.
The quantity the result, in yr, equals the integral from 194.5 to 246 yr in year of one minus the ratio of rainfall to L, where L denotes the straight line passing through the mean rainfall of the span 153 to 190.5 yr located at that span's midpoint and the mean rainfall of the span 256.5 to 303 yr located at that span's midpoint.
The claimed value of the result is 2.0 yr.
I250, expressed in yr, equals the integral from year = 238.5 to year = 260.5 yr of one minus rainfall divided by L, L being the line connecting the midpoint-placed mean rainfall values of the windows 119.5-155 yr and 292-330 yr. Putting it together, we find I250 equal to 4.8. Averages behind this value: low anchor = 4.01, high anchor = 3.84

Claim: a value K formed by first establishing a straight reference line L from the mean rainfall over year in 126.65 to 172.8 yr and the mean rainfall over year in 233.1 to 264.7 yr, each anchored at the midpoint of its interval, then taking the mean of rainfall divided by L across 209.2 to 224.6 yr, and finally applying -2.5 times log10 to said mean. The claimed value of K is -0.17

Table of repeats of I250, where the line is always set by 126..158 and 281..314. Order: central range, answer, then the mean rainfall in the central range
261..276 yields 1.0 yr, 3.52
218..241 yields 0.9 yr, 3.7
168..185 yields -2.2 yr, 4.48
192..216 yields -0.8 yr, 4.04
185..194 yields -0.2 yr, 4.03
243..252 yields 2.2 yr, 2.87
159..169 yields -0.2 yr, 4.08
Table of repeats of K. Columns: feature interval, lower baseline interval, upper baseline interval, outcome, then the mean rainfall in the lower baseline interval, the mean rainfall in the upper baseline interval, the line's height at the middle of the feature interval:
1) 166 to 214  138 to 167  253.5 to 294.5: -0.09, 4.05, 3.45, 3.87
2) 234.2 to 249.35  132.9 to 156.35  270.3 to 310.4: 0.24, 4.07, 3.61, 3.76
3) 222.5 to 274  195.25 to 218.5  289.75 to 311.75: 0.17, 4.04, 3.84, 3.96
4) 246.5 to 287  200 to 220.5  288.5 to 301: 0.16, 4.05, 3.79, 3.88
